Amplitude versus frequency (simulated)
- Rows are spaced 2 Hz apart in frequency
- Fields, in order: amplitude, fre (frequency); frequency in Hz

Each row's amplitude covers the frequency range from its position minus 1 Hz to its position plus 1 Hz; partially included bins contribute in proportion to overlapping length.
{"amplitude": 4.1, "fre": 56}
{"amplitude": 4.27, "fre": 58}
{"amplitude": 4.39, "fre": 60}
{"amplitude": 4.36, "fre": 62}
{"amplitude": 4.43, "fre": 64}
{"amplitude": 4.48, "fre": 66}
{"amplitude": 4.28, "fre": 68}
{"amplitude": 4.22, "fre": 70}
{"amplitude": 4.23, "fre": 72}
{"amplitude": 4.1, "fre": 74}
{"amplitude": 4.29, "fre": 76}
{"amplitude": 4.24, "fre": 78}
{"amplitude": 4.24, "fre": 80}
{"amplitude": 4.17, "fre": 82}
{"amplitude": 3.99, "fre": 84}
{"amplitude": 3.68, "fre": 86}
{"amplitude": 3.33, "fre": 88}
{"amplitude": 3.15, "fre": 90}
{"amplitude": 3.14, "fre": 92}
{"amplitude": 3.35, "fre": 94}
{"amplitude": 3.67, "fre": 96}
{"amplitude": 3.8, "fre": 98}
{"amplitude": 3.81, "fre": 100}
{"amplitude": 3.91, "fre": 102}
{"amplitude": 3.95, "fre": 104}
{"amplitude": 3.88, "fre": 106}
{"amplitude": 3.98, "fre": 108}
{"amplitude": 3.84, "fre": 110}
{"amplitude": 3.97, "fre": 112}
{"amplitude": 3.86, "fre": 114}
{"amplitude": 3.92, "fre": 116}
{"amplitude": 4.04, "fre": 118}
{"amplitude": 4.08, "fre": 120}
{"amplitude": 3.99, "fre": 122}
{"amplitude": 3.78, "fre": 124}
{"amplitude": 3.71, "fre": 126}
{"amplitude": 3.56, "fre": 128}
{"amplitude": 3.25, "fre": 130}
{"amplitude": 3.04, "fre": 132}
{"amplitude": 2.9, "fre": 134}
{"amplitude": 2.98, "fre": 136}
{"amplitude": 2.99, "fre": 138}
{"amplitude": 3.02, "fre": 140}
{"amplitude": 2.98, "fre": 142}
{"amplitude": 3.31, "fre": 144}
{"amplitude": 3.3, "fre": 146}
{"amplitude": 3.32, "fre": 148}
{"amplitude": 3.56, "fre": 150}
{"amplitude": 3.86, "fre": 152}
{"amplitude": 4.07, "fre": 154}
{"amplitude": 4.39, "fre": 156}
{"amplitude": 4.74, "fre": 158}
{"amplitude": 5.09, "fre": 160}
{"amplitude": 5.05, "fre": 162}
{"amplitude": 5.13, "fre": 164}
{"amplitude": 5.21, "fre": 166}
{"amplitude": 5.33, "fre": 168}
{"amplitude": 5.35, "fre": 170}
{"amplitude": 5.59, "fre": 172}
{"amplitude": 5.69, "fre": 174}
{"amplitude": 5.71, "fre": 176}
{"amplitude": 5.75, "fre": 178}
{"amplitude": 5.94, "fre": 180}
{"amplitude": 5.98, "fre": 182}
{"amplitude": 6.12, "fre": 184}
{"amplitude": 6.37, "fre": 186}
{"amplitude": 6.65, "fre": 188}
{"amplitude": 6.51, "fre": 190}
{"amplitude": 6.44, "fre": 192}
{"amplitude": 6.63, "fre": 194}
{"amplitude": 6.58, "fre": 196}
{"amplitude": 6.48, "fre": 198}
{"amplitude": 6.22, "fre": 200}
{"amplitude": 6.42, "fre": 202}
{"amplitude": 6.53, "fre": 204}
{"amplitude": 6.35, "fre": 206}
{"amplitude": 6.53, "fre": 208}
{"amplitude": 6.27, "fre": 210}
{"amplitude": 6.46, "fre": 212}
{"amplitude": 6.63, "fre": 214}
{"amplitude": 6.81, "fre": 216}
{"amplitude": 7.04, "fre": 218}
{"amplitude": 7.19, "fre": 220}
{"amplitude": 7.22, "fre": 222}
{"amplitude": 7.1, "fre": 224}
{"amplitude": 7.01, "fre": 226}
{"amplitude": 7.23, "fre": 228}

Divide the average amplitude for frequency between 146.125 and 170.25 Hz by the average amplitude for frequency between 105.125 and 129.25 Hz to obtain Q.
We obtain 1.17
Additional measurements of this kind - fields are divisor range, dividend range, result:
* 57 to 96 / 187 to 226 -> 1.66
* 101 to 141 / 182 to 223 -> 1.81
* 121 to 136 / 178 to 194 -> 1.83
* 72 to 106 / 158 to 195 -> 1.51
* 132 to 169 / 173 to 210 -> 1.59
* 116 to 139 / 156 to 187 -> 1.57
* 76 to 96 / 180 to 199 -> 1.72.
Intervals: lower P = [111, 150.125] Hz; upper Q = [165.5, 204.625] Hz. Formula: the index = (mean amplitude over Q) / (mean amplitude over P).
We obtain 1.75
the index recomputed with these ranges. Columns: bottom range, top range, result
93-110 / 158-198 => 1.54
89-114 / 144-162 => 1.09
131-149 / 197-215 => 2.08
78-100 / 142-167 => 1.14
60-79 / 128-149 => 0.73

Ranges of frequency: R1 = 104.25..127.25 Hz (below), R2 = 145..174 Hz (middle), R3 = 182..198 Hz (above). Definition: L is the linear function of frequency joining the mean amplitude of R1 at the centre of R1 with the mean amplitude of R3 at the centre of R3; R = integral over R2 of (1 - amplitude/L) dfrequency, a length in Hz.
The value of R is 4.4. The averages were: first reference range 3.91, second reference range 6.44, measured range 4.61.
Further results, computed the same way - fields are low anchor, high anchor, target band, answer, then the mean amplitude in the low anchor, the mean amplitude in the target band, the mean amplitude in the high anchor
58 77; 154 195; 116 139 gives 7.03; 4.31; 3.5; 5.64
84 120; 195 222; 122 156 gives 9.52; 3.74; 3.4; 6.6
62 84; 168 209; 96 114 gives 3.42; 4.26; 3.88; 6.17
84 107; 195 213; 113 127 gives 1.12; 3.62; 3.91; 6.43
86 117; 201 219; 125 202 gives 8.47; 3.7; 4.83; 6.56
